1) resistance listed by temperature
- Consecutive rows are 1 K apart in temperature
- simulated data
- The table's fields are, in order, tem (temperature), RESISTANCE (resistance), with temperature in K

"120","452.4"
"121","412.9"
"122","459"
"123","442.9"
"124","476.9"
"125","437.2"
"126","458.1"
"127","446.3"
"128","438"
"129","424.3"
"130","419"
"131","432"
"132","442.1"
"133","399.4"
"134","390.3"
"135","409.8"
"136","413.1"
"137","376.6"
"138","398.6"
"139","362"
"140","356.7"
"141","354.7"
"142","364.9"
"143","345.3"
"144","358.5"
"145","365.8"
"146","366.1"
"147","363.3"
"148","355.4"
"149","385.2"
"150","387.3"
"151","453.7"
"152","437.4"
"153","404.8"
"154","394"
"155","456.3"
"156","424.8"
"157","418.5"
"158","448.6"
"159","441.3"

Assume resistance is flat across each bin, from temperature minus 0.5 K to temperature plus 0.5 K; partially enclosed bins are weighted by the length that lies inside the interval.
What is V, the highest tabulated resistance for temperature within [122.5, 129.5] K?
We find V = 476.9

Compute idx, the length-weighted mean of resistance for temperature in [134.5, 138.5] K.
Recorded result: 400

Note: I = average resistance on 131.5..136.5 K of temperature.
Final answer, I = 411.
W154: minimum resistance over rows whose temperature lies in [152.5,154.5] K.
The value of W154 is 394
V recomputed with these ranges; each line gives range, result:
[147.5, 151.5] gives 453.7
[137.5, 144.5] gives 398.6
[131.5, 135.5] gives 442.1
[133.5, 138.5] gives 413.1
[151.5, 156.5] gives 456.3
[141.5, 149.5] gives 385.2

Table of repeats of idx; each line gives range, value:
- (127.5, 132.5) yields 431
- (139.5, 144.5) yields 356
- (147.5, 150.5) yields 376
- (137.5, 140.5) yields 372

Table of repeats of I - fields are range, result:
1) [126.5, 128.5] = 442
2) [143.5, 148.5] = 362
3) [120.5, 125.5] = 446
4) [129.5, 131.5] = 426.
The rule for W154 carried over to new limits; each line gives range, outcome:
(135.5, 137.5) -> 376.6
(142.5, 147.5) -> 345.3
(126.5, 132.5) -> 419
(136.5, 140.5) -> 356.7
